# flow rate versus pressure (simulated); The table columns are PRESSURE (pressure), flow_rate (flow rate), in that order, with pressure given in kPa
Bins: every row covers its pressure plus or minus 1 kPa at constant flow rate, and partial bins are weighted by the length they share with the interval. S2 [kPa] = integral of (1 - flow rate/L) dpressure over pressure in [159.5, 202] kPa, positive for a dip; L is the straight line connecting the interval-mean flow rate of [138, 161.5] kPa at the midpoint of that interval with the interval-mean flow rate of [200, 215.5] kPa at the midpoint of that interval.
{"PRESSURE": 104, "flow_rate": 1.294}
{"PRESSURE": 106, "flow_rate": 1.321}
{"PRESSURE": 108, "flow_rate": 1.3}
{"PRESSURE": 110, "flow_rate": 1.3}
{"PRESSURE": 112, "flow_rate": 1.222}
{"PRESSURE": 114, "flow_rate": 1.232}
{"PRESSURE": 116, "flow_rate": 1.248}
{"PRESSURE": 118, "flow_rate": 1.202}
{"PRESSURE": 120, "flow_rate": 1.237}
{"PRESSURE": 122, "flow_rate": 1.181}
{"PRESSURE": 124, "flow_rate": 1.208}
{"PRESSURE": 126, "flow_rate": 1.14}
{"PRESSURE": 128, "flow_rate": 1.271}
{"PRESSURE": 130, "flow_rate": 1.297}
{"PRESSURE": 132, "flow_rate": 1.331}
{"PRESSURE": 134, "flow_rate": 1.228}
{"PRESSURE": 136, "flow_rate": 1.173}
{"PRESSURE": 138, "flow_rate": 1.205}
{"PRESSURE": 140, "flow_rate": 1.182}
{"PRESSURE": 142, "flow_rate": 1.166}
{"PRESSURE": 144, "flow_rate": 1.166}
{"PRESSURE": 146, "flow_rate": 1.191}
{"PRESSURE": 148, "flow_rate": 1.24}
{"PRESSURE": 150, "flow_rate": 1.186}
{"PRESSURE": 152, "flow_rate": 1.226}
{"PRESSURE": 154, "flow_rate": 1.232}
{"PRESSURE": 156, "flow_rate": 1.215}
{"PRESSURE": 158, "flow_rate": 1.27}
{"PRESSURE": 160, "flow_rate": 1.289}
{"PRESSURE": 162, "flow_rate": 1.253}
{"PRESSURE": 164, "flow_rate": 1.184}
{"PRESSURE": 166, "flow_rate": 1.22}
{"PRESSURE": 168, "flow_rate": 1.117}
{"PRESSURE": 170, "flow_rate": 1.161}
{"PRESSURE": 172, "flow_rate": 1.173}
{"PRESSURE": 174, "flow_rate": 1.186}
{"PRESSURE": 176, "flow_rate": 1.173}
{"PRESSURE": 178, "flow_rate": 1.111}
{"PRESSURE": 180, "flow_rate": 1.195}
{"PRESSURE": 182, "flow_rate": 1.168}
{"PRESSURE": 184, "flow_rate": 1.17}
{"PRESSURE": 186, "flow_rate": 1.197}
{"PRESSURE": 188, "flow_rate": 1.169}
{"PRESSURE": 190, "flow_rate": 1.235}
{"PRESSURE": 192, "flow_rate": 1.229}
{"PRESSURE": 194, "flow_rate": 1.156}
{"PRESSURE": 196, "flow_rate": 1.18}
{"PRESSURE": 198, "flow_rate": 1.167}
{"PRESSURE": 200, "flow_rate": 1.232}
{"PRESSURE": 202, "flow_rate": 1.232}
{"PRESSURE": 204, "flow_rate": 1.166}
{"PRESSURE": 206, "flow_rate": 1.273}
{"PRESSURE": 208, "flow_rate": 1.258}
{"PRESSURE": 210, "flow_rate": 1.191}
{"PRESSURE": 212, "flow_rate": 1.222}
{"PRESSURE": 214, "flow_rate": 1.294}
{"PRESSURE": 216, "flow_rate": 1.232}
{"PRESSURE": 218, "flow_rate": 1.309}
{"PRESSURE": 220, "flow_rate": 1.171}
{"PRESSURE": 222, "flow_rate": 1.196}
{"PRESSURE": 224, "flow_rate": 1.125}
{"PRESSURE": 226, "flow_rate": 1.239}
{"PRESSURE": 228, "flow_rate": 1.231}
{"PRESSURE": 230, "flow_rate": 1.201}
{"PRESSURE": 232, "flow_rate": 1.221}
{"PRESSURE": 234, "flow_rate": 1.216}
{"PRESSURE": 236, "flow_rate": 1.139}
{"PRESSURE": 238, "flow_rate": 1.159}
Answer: 1.3 kPa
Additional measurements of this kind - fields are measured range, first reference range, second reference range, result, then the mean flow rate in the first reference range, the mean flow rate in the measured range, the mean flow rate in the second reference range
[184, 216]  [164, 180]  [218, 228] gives -0.7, 1.17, 1.21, 1.2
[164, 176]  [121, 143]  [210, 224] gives 0.5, 1.22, 1.17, 1.23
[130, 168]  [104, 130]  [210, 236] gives 0.5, 1.24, 1.22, 1.22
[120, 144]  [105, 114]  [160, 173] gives 0.6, 1.28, 1.22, 1.19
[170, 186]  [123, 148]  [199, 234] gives 0.6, 1.21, 1.17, 1.22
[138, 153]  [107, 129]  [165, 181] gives 0.1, 1.23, 1.19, 1.17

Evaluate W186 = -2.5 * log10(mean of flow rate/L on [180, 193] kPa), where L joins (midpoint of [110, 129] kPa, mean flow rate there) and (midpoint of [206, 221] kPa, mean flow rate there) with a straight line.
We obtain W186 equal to 0.04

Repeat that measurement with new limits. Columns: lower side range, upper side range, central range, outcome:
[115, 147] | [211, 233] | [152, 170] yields 0.00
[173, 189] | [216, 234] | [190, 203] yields -0.01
